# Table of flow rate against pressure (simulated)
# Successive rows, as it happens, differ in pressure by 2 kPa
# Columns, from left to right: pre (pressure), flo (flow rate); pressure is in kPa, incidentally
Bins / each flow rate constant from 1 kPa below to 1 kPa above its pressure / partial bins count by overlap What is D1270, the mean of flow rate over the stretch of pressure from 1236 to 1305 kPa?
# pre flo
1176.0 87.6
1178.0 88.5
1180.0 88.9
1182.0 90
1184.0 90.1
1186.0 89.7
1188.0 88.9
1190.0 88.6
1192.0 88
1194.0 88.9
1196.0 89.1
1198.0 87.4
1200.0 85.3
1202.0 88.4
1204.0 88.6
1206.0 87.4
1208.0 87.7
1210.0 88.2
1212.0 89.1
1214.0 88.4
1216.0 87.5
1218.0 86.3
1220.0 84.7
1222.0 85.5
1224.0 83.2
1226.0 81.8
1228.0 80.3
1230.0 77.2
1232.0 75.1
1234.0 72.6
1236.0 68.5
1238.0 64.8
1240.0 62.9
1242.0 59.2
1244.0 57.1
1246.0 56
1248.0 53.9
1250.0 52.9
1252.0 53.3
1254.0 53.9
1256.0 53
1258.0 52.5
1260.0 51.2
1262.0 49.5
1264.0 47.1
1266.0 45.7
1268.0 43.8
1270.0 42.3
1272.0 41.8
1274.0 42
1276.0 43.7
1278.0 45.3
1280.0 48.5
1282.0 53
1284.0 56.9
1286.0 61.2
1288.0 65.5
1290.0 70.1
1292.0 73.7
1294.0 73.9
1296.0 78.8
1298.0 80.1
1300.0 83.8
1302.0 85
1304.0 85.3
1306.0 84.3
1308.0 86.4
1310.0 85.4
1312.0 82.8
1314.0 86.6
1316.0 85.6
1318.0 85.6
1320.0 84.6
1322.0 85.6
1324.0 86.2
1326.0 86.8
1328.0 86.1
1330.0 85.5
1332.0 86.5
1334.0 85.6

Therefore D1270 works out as 58.6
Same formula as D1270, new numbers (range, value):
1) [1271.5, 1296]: 57.5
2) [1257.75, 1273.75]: 46.2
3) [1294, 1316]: 83.5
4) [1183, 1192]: 89.2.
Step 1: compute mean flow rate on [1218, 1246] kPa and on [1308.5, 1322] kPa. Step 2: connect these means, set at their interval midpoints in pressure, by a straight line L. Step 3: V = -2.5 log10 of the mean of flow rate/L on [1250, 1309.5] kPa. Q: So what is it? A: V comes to 0.31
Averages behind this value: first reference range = 73.1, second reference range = 85.2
